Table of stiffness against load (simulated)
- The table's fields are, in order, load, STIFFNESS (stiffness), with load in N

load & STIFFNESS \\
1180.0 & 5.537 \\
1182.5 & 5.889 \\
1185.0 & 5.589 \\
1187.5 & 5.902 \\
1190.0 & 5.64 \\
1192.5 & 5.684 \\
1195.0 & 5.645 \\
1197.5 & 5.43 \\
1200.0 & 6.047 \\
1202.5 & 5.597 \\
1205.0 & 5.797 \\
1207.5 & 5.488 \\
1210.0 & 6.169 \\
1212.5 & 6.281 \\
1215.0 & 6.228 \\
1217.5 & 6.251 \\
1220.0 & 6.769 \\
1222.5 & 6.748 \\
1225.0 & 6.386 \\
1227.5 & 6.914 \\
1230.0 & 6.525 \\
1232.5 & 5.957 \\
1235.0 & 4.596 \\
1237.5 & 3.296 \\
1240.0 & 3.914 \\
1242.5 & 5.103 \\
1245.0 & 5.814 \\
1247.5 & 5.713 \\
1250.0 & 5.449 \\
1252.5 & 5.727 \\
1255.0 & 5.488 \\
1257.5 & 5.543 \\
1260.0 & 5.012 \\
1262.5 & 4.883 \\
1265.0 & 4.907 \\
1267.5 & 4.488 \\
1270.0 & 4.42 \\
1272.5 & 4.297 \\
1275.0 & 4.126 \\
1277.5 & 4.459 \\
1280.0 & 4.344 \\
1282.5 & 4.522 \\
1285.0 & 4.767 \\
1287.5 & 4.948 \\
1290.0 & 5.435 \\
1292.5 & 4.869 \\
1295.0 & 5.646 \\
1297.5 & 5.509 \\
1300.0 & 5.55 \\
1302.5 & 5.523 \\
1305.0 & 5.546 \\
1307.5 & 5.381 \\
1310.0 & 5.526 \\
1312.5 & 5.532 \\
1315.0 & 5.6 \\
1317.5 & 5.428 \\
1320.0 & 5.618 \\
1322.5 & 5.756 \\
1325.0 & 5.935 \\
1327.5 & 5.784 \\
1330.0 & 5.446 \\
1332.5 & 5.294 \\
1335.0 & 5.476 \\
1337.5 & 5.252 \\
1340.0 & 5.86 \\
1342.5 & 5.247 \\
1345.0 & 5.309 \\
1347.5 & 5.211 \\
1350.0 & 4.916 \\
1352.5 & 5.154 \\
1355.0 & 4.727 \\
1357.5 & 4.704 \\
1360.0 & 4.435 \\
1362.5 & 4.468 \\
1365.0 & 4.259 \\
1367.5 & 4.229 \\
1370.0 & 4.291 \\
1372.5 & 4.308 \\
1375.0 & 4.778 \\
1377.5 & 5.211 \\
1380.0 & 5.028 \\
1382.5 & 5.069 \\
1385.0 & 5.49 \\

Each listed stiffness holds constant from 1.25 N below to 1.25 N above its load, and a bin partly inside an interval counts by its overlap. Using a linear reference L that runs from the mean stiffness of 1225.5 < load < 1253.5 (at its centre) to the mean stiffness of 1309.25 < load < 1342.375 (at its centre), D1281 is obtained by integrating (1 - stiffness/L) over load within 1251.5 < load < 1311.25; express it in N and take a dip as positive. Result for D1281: 4.8 N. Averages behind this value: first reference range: 5.39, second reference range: 5.57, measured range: 5.04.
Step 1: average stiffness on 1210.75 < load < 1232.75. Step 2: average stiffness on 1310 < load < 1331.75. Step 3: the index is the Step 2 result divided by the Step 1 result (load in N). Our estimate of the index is 0.9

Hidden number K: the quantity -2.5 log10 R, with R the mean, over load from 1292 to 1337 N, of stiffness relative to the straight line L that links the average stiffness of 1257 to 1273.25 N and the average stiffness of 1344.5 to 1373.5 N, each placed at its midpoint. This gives -0.17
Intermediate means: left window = 4.77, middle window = 5.53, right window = 4.65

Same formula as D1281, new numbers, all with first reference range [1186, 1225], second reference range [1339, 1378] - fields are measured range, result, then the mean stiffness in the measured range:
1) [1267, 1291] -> 3.73 N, 4.57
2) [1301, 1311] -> -0.54 N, 5.49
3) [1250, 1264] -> 0.65 N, 5.33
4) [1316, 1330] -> -1.66 N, 5.68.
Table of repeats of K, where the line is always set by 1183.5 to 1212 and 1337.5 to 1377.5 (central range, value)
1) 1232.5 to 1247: 0.164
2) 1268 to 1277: 0.226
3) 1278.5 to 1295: 0.076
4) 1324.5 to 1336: -0.121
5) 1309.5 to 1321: -0.097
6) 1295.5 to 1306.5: -0.079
